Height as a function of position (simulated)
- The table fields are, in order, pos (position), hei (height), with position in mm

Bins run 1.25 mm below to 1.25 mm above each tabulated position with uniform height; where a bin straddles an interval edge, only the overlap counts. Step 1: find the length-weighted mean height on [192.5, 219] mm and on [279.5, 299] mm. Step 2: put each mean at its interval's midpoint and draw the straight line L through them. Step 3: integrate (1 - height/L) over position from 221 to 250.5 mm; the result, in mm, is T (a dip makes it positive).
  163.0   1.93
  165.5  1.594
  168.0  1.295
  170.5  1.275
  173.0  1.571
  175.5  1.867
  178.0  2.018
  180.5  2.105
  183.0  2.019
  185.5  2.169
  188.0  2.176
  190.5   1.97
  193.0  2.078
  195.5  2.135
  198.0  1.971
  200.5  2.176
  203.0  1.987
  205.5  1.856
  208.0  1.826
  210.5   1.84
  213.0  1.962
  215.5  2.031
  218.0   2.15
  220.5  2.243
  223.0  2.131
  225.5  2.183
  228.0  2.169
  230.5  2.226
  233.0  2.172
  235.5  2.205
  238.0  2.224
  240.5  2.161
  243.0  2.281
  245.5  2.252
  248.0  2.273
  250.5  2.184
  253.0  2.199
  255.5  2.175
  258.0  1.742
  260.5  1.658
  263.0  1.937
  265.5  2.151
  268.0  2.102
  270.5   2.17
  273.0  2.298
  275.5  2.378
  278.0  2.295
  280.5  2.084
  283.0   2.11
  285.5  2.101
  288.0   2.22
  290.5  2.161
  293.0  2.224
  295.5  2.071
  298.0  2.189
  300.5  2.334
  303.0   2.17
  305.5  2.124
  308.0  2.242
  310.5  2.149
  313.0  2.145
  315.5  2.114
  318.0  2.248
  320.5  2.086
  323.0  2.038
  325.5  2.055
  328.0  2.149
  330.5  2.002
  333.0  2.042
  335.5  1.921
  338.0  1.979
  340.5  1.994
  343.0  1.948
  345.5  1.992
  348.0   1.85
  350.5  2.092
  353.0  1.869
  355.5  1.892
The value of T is -2.2 mm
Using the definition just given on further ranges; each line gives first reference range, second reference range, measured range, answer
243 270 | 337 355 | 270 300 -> -2.3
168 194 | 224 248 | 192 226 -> 0.3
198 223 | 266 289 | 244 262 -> 0.5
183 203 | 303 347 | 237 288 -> -1.5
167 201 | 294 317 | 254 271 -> 0.8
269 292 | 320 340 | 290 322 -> -0.9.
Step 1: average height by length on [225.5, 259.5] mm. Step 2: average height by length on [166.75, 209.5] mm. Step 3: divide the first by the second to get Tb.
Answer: 1.14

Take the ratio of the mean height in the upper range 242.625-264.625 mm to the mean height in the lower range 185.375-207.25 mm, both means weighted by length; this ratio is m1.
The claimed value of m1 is 1.0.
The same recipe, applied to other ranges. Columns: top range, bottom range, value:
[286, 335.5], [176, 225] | 1.05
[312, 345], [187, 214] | 1.03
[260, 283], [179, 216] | 1.06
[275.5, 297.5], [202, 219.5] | 1.11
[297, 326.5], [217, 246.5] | 0.98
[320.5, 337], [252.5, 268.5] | 1.03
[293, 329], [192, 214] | 1.09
